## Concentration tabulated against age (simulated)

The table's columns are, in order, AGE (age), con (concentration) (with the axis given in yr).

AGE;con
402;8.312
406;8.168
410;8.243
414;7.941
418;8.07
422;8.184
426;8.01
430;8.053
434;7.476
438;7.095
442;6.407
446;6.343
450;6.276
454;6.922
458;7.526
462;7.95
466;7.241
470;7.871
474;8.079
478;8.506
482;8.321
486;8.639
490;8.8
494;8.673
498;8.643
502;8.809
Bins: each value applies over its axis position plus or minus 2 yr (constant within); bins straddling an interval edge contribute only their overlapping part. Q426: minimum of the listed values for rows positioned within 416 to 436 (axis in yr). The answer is 7.476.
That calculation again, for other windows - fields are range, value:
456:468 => 7.241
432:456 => 6.276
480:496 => 8.321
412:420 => 7.941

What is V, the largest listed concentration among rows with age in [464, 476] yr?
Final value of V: 8.079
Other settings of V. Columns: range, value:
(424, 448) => 8.053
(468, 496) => 8.8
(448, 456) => 6.922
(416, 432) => 8.184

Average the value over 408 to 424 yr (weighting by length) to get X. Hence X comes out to 8.11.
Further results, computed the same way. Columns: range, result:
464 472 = 7.56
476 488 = 8.49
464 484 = 8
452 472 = 7.5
